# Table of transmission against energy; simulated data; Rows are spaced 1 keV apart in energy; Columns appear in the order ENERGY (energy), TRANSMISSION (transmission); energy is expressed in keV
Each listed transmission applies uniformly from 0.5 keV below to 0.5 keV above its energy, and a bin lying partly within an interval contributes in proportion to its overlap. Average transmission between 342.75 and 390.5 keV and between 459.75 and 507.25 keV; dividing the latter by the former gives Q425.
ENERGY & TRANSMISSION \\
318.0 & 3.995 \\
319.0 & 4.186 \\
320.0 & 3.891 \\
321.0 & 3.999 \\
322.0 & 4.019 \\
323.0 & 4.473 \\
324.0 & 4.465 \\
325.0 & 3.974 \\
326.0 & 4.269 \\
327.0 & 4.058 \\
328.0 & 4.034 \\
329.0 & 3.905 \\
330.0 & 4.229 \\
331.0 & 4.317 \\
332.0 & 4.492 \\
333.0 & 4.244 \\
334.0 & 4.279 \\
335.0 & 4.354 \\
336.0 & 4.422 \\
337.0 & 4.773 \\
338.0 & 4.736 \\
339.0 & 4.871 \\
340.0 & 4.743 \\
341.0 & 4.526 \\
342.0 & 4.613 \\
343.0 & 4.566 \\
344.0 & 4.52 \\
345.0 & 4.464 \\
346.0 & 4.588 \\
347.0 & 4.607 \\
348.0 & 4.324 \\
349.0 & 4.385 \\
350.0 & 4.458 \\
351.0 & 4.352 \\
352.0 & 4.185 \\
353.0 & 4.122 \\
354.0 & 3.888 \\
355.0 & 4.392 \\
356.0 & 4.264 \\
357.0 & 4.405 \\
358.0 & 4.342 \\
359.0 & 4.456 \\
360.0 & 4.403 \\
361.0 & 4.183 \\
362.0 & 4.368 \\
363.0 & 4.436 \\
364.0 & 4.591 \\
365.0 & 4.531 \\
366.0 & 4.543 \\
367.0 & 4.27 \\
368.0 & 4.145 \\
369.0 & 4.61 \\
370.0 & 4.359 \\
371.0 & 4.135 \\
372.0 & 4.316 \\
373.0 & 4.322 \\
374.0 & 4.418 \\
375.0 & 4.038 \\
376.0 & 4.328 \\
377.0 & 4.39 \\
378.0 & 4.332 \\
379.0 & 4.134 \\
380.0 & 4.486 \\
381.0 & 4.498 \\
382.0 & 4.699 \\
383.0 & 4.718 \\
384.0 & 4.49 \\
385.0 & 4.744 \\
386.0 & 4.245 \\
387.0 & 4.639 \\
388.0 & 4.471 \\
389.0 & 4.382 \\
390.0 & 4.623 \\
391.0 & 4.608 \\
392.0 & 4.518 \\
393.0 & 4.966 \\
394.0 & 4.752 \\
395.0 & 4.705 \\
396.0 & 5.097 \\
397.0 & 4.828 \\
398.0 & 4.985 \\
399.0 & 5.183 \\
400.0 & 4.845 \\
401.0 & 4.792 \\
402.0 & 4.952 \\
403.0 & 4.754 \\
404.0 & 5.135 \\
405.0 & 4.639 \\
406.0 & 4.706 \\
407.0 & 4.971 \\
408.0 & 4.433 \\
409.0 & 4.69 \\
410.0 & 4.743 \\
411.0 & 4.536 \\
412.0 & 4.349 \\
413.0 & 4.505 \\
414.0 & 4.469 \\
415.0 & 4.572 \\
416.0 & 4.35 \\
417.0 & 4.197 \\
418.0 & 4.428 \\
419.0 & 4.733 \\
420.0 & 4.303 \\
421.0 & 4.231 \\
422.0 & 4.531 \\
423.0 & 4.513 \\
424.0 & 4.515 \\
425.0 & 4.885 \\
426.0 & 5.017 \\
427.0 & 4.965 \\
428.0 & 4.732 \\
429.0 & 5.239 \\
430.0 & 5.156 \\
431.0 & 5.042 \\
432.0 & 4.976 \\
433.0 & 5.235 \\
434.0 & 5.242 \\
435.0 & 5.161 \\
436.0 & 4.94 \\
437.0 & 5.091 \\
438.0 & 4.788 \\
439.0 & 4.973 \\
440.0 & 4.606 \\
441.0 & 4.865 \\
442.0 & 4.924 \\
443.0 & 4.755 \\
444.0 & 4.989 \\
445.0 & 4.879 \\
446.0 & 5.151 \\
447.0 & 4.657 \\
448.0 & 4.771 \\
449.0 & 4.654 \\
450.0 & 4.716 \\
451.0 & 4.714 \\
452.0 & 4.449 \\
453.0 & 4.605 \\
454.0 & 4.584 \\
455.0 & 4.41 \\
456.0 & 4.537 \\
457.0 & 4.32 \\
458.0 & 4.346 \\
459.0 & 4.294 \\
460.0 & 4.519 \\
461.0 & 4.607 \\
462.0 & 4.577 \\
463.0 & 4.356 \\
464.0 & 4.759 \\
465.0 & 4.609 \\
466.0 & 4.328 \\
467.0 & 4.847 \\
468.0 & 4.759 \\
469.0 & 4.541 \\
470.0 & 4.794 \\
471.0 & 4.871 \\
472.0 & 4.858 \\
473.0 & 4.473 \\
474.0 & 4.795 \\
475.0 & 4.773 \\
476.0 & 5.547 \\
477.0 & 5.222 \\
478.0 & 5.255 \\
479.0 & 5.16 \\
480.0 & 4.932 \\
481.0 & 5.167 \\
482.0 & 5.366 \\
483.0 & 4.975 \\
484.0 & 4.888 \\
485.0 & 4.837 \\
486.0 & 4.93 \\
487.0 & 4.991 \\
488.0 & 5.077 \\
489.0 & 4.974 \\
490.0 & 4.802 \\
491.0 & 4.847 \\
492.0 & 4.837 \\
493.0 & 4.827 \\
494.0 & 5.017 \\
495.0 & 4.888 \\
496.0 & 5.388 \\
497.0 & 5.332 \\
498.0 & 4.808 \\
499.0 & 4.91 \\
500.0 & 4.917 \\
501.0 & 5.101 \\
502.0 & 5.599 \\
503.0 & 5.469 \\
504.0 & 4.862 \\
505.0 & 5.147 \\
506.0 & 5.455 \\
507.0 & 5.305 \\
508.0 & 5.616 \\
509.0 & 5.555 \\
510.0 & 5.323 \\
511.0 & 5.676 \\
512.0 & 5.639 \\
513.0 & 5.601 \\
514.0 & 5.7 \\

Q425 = 1.1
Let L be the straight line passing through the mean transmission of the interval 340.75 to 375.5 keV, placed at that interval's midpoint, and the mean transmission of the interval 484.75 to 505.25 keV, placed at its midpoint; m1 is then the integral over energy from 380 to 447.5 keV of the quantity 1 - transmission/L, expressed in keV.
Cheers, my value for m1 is -1.6 keV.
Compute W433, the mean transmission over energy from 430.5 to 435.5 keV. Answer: 5.13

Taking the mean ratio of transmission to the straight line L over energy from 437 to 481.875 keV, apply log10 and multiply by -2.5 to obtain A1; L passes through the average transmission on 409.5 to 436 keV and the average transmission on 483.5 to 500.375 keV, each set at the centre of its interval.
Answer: 0.02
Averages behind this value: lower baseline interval 4.72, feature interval 4.75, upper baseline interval 4.96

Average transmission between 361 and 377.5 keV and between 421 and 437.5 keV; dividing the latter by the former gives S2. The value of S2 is 1.13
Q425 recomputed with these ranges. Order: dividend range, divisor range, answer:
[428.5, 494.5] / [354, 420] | 1.07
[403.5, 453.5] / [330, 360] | 1.07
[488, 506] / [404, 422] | 1.11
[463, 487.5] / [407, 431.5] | 1.05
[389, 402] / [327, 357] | 1.09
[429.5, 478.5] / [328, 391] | 1.08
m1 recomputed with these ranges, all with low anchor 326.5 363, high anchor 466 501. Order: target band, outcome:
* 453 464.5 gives 0.86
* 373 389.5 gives 0.37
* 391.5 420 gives -0.42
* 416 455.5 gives -0.19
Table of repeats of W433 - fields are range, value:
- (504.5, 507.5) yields 5.3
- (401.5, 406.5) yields 4.84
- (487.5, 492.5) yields 4.91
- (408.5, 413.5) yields 4.56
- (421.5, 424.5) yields 4.52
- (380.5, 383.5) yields 4.64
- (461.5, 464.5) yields 4.56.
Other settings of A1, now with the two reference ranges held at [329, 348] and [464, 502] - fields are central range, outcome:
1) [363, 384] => 0.05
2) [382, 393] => 0.02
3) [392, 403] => -0.05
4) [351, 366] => 0.06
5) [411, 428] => 0.05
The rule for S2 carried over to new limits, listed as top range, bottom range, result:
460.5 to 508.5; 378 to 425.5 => 1.07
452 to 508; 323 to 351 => 1.11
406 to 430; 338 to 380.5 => 1.05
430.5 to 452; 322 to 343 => 1.12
